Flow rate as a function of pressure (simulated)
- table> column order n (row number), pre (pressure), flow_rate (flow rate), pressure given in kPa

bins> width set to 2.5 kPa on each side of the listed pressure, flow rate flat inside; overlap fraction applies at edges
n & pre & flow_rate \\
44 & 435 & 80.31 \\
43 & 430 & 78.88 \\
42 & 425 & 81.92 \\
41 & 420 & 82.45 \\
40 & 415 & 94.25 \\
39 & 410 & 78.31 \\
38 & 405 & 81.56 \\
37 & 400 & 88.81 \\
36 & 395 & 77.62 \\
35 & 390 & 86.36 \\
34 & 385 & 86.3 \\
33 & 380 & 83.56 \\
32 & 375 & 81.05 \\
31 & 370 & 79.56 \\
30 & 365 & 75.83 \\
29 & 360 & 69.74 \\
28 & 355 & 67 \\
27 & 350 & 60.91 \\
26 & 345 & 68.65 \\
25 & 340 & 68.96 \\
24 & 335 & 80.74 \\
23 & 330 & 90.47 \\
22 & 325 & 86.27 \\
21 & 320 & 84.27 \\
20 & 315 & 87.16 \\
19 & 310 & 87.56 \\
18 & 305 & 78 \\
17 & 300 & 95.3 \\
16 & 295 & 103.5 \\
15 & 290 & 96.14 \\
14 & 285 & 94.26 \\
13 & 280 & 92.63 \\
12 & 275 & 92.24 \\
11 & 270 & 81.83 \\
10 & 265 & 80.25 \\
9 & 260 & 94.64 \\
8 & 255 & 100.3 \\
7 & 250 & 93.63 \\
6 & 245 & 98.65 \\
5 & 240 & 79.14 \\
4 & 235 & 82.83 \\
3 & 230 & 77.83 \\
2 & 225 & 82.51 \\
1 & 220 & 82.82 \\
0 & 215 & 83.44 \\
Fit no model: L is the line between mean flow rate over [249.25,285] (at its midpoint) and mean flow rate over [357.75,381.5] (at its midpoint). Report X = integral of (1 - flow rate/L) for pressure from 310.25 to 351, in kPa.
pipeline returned 1.6 kPa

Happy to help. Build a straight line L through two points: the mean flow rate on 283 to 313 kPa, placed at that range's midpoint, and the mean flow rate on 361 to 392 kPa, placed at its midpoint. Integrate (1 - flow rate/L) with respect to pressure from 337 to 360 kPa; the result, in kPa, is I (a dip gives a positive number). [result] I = 4.9 kPa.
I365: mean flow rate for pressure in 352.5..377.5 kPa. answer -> 74.6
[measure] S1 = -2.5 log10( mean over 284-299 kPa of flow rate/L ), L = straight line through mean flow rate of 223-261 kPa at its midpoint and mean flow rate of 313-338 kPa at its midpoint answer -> -0.13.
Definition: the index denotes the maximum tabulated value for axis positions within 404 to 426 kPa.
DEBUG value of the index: 94.25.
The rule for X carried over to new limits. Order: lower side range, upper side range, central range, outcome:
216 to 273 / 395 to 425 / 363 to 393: 0.90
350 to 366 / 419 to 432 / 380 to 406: -3.15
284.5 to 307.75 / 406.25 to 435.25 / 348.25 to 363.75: 3.74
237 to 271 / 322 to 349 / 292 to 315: -2.21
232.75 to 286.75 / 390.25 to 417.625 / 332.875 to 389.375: 7.12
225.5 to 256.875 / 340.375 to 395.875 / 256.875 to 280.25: -0.77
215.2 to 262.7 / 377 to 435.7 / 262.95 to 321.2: -2.17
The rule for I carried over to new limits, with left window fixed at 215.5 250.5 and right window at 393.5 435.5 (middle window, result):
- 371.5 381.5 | 0.17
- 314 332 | -0.66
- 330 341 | 0.59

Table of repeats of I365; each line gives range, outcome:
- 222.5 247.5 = 84.2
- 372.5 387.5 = 83.6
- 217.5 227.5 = 82.7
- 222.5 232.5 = 80.2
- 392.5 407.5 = 82.7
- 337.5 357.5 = 66.4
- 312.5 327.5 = 85.9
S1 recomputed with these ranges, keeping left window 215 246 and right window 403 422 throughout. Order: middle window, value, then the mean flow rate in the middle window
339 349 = 0.234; 67.6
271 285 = -0.101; 91.6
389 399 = 0.023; 82.4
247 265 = -0.131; 94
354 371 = 0.152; 73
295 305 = -0.116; 93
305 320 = -0.021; 85.3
